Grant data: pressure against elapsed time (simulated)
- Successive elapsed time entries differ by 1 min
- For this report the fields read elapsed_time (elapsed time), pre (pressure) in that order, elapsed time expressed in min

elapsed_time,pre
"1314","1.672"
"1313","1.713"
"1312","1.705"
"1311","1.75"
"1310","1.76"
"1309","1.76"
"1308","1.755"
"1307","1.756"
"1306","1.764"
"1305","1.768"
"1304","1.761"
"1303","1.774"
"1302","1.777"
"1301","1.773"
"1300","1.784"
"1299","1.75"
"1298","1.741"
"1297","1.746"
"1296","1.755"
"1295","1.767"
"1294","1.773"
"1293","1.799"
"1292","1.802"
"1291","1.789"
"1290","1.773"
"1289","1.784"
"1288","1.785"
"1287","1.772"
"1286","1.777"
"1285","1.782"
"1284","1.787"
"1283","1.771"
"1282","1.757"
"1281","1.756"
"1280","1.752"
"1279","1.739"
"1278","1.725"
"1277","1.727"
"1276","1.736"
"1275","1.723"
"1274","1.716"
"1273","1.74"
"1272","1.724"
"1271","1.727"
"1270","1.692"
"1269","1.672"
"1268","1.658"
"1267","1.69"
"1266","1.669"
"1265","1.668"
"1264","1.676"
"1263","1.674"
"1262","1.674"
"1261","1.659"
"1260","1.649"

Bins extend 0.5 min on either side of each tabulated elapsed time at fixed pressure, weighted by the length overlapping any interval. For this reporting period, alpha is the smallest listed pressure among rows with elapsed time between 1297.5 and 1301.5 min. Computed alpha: 1.741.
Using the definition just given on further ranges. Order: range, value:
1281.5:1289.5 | 1.757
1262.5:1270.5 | 1.658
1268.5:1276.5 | 1.672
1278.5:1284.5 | 1.739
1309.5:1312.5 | 1.705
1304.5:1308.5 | 1.755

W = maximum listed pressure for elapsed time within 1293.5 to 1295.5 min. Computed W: 1.773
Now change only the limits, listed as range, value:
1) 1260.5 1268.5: 1.69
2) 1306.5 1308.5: 1.756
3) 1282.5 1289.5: 1.787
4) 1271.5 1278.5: 1.74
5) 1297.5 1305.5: 1.784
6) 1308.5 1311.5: 1.76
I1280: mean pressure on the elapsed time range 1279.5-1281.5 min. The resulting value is 1.75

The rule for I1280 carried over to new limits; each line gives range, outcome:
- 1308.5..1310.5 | 1.76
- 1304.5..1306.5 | 1.77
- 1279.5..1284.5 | 1.76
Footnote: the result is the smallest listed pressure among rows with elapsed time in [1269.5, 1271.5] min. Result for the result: 1.692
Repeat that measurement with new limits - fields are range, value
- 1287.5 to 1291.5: 1.773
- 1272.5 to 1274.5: 1.716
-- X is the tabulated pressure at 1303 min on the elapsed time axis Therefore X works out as 1.774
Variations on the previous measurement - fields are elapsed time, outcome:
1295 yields 1.767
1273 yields 1.74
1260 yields 1.649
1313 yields 1.713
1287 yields 1.772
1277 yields 1.727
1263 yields 1.674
